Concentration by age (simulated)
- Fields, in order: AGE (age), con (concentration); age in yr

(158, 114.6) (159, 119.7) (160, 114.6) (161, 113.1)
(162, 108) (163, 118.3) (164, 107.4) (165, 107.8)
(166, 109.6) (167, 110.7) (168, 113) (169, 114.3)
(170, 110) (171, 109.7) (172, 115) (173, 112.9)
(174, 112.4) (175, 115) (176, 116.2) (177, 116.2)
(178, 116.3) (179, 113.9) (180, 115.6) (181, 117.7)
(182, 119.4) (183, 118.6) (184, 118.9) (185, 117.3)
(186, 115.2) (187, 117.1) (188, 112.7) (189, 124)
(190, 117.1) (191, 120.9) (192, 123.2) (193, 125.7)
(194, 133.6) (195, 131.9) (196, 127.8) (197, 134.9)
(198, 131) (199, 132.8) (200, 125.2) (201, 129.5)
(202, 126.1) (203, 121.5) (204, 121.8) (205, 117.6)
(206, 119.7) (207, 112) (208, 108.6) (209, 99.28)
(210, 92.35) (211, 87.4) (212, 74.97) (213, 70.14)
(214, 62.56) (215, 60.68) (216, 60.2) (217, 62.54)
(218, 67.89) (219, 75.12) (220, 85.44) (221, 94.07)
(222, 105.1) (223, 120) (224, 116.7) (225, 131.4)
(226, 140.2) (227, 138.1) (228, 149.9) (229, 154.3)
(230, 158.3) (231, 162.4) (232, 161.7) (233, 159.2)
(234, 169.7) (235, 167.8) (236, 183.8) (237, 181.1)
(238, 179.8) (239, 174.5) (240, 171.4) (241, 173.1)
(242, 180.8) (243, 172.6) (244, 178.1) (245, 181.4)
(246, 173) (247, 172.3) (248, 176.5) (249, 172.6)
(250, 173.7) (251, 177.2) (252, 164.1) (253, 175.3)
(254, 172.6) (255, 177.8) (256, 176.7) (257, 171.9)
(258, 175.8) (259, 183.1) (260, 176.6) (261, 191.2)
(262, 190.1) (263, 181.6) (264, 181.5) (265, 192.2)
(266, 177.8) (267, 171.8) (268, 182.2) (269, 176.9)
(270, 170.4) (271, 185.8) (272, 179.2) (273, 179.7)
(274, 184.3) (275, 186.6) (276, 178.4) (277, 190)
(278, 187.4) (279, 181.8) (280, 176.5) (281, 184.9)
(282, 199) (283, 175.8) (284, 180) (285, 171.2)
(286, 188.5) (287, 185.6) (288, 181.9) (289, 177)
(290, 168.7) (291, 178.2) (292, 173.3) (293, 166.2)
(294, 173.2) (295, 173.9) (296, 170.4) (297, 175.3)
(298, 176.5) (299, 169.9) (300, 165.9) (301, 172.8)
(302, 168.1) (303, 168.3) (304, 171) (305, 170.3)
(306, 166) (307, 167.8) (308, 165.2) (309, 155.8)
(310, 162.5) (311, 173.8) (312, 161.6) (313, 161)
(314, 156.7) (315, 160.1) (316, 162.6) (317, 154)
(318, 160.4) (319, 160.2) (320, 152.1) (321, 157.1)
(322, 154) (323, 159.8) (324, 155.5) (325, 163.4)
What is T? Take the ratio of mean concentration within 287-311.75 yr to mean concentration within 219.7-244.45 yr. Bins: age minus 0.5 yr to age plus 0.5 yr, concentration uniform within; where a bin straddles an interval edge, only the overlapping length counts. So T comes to 1.12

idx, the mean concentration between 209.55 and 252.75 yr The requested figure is 138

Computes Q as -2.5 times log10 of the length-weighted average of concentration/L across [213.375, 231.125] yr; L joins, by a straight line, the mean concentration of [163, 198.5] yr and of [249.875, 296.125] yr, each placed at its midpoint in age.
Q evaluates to 0.34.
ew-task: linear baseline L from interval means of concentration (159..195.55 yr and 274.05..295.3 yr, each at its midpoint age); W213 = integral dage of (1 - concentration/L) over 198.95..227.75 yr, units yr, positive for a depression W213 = 7.4 yr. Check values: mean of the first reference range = 116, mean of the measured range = 102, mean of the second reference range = 180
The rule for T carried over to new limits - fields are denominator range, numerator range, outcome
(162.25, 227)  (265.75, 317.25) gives 1.57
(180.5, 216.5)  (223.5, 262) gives 1.51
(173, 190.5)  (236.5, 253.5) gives 1.50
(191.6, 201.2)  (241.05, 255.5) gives 1.35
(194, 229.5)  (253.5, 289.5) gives 1.67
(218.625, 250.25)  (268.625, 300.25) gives 1.16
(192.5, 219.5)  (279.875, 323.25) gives 1.63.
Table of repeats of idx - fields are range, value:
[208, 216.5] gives 77.9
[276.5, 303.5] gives 177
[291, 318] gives 167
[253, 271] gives 179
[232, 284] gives 178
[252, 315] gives 176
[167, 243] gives 123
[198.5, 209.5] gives 119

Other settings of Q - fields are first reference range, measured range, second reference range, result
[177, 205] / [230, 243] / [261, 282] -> -0.10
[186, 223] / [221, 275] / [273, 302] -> -0.17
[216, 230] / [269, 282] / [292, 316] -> -0.23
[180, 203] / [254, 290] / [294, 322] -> -0.19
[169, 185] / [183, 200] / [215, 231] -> -0.09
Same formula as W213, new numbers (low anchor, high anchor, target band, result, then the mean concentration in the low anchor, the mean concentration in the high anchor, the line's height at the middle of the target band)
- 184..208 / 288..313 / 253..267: -2.6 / 123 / 170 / 152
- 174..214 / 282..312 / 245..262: -3.2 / 116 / 172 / 148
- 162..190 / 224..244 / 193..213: 2.9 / 115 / 163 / 137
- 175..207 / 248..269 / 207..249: 6.0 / 122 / 178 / 153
